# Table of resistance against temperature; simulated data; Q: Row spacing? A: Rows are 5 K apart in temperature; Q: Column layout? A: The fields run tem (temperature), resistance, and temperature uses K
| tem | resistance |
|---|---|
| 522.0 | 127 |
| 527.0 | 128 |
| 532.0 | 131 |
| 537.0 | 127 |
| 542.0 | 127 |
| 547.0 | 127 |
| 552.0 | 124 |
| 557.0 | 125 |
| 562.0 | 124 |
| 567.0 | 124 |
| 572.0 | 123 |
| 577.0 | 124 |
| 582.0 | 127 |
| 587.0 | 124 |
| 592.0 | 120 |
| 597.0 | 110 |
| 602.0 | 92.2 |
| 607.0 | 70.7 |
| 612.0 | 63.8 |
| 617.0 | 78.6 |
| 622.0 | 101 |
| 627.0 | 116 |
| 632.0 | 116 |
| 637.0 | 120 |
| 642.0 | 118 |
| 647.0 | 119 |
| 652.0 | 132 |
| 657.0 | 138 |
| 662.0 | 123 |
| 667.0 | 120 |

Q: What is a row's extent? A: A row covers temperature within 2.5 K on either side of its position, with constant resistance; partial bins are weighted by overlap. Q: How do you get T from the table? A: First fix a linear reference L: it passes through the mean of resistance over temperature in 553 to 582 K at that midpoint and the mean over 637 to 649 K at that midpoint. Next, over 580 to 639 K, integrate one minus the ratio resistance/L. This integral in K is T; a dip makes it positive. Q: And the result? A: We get 8.91 K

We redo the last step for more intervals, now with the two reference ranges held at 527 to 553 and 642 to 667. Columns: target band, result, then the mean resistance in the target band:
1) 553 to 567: 0.32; 124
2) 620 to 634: 1.70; 111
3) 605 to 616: 5.04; 68.6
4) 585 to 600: 1.18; 117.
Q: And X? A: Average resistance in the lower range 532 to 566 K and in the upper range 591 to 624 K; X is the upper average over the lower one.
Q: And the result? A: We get 0.7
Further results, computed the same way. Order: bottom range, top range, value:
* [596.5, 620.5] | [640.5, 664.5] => 1.55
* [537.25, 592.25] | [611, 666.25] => 0.91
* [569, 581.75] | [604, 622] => 0.61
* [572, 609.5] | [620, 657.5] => 1.08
